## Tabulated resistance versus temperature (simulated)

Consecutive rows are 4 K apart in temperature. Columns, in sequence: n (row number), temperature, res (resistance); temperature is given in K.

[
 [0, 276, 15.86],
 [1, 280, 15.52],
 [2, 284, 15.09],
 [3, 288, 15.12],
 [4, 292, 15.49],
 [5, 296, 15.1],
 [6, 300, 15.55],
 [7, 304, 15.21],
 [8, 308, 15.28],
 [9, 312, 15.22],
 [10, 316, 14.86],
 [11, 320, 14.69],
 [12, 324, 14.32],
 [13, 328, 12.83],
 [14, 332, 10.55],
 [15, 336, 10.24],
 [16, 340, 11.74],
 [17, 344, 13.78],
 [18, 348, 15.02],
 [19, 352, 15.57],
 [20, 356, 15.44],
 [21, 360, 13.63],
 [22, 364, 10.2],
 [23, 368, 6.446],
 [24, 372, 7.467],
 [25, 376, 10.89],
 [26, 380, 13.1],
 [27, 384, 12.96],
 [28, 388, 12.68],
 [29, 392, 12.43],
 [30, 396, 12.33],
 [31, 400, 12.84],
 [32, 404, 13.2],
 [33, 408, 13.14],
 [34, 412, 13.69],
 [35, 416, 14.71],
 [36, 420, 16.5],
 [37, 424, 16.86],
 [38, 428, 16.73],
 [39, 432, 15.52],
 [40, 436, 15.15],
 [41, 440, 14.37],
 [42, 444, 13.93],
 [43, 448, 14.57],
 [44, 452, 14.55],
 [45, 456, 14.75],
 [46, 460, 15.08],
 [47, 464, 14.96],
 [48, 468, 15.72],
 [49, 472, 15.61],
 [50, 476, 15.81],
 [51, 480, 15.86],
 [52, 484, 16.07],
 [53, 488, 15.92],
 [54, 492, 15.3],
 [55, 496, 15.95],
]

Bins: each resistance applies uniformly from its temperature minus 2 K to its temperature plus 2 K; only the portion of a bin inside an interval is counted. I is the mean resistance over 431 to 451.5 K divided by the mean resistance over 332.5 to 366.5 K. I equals 1.1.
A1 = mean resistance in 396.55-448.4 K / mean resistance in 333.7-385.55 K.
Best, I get 1.22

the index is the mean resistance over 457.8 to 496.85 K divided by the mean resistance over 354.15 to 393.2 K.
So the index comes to 1.36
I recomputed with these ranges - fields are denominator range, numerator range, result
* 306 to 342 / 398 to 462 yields 1.11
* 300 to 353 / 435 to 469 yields 1.07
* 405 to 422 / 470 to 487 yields 1.10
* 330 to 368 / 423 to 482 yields 1.22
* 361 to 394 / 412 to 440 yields 1.44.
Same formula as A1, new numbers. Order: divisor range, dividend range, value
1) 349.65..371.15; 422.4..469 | 1.26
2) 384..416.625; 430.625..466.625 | 1.13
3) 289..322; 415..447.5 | 1.02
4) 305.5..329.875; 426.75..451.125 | 1.03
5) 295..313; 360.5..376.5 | 0.59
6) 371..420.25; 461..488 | 1.23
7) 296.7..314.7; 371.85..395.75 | 0.78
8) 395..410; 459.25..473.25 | 1.19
